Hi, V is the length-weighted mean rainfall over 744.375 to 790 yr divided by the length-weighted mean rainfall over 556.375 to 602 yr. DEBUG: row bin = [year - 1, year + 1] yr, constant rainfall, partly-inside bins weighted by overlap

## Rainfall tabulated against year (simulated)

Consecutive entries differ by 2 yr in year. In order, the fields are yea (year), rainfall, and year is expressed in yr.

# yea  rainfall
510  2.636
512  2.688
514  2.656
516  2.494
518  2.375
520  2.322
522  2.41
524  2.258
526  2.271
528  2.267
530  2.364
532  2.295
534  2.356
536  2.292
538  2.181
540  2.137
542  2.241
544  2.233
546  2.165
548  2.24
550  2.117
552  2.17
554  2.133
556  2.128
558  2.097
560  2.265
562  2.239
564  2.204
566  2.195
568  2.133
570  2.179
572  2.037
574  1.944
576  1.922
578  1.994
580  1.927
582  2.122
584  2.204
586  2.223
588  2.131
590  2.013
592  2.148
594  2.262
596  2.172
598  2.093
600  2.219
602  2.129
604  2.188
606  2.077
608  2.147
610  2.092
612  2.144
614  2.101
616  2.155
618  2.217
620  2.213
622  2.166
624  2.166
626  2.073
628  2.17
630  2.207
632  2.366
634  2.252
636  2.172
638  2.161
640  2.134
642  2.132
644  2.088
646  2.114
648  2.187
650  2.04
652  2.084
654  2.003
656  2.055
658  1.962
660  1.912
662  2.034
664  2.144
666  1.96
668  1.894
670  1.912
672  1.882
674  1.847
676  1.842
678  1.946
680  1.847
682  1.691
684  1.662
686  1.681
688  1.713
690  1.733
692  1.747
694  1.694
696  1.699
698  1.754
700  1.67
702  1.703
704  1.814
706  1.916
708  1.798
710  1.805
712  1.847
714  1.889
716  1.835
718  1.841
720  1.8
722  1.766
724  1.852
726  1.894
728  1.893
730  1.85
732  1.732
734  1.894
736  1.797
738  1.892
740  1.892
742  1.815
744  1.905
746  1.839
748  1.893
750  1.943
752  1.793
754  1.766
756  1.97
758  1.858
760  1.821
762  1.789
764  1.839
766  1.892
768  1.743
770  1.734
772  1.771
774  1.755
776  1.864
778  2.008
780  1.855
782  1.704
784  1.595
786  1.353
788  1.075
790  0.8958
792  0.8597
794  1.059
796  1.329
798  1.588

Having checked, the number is 0.8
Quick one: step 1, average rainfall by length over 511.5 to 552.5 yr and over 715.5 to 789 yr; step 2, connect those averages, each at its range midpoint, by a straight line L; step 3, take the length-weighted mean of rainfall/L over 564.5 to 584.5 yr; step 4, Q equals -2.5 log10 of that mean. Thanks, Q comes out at 0.073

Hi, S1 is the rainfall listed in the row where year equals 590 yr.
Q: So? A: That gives 2.013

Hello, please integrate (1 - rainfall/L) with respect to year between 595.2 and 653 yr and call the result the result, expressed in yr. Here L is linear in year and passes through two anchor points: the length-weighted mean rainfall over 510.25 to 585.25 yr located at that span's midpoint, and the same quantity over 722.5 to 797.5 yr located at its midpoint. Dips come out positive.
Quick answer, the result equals -3.2 yr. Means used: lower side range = 2.23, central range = 2.15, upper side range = 1.71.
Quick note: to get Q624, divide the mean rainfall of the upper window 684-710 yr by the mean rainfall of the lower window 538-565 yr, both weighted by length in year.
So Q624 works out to 0.80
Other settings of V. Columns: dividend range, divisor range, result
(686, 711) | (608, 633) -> 0.81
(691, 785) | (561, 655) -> 0.85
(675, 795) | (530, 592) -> 0.81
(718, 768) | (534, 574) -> 0.85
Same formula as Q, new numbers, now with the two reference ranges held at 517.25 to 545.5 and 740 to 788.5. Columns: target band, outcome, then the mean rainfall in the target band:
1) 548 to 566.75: 0.03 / 2.18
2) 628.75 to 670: -0.03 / 2.09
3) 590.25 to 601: -0.01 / 2.17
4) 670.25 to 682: 0.06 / 1.86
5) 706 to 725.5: 0.03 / 1.83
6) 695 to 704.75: 0.12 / 1.73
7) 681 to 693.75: 0.15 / 1.7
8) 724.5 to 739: 0.00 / 1.85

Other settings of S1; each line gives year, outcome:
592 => 2.148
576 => 1.922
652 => 2.084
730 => 1.85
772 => 1.771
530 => 2.364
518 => 2.375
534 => 2.356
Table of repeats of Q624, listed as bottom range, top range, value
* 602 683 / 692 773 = 0.88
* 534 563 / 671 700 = 0.80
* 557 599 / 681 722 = 0.83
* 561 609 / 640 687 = 0.92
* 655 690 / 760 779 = 0.97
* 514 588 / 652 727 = 0.84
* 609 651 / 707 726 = 0.85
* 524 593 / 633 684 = 0.93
